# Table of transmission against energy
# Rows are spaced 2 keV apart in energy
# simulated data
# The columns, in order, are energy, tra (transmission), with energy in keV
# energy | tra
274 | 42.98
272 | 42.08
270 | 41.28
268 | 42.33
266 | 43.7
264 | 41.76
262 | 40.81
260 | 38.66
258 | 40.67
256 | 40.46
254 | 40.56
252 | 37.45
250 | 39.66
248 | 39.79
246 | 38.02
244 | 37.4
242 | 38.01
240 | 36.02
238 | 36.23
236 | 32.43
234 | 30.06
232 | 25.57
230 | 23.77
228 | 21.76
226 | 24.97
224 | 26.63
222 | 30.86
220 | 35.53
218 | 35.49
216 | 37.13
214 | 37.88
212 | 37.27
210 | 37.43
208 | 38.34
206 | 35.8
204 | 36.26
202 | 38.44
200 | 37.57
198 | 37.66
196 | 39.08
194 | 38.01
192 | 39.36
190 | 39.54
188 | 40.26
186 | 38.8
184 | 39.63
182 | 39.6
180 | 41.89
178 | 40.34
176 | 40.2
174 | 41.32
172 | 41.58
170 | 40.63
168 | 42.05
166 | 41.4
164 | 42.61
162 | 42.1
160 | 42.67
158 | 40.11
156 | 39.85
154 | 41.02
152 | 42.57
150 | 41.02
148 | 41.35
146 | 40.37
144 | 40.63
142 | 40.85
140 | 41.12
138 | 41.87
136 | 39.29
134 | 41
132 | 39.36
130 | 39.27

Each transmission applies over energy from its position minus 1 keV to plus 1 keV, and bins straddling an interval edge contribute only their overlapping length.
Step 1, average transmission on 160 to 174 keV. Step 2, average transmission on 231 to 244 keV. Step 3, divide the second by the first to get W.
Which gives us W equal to 0.80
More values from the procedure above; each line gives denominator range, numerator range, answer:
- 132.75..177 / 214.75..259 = 0.83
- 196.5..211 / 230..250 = 0.92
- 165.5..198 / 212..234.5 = 0.75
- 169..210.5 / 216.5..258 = 0.86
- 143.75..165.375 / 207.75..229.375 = 0.79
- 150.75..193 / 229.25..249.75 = 0.83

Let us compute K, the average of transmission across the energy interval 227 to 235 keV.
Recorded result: 25.3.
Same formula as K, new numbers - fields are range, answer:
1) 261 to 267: 42.1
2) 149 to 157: 41.1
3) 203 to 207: 36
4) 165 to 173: 41.4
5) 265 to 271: 42.4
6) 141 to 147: 40.6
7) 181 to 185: 39.6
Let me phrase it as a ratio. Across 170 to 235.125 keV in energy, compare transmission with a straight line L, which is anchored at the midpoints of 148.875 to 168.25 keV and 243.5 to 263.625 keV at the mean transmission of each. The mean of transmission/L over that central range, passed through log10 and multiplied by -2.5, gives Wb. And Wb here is 0.13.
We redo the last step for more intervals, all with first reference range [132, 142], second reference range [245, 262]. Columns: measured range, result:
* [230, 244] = 0.209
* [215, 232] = 0.333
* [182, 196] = 0.024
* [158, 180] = -0.029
